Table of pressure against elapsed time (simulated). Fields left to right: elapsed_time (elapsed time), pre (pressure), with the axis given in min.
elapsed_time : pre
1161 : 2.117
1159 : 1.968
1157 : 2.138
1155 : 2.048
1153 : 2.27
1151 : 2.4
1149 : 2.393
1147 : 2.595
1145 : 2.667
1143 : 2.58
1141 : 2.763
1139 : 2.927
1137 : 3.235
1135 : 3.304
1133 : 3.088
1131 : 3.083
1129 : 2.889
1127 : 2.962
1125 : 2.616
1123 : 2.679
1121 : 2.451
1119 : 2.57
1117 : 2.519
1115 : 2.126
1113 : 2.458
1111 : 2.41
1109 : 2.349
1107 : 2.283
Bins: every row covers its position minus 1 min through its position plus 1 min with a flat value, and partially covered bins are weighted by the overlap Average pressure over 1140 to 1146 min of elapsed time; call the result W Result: 2.67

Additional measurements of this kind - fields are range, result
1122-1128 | 2.75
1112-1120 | 2.42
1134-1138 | 3.27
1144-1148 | 2.63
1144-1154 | 2.46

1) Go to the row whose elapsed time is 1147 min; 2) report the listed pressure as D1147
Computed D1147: 2.595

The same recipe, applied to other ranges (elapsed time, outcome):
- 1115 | 2.126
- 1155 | 2.048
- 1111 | 2.41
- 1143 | 2.58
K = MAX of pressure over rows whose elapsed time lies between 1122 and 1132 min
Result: 3.083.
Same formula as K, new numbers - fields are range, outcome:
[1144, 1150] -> 2.667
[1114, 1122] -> 2.57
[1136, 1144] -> 3.235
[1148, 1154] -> 2.4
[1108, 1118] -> 2.519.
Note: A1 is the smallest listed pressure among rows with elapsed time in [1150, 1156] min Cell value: 2.048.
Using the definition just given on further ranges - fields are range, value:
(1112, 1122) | 2.126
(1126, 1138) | 2.889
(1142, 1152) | 2.393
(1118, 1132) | 2.451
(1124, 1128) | 2.616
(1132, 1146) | 2.58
